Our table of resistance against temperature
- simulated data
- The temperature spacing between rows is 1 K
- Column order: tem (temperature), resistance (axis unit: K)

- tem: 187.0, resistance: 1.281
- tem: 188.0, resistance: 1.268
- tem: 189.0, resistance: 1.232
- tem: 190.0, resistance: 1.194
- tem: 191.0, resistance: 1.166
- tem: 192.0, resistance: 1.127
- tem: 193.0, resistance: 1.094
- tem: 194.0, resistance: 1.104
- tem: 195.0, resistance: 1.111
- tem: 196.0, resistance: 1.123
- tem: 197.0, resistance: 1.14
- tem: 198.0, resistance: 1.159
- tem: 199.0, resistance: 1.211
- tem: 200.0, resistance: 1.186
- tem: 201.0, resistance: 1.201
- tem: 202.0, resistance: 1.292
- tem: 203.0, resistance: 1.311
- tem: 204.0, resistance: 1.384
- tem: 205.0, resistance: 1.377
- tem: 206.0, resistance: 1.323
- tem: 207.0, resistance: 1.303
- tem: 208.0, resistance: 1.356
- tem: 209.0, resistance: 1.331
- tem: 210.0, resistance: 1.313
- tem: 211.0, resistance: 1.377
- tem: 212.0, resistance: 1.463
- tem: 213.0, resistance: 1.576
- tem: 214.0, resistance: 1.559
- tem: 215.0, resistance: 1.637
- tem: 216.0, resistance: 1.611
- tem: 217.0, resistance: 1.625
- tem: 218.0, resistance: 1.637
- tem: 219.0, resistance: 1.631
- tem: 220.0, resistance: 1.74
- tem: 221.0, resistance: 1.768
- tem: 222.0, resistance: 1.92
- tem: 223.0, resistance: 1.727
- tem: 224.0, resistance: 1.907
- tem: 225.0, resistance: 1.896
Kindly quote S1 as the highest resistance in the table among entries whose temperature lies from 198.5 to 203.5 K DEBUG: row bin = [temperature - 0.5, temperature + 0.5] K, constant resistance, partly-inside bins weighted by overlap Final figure 1.311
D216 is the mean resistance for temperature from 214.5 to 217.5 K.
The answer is 1.62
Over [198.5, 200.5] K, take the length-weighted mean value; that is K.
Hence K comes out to 1.2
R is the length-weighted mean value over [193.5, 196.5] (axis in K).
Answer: 1.11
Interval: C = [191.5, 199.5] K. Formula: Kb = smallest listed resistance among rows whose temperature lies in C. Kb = 1.094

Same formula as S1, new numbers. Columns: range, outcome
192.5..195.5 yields 1.111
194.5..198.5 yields 1.159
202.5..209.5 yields 1.384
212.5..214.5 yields 1.576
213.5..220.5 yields 1.74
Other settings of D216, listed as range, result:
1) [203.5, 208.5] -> 1.35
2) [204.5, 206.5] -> 1.35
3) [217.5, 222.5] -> 1.74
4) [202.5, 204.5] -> 1.35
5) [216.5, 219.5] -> 1.63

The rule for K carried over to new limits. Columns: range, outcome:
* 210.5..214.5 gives 1.49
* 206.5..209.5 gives 1.33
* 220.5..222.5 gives 1.84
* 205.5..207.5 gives 1.31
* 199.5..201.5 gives 1.19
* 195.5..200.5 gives 1.16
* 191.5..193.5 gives 1.11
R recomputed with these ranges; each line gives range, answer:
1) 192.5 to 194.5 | 1.1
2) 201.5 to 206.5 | 1.34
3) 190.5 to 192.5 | 1.15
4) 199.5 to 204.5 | 1.27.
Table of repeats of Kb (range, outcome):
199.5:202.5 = 1.186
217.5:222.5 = 1.631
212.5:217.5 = 1.559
